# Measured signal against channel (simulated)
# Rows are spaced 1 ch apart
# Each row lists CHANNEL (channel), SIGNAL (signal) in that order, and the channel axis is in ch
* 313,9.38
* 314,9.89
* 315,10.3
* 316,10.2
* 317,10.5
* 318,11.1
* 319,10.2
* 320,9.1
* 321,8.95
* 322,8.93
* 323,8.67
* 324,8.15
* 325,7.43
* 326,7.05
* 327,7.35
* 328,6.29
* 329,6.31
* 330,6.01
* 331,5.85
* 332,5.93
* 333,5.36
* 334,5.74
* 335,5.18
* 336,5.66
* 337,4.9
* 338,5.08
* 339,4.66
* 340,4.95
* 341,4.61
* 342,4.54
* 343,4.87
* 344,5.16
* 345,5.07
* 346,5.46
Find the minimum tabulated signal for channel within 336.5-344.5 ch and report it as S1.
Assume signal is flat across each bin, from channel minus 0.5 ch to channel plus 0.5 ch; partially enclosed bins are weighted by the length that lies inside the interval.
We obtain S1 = 4.54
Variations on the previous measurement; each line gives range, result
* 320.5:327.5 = 7.05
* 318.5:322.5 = 8.93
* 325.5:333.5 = 5.36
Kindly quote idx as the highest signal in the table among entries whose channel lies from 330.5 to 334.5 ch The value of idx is 5.93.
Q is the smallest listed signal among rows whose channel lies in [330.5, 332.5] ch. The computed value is 5.85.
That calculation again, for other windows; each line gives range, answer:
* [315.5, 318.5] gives 10.2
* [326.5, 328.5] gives 6.29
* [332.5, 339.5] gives 4.66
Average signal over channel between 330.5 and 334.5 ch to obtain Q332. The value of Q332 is 5.72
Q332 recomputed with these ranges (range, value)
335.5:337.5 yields 5.28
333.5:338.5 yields 5.31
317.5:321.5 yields 9.84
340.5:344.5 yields 4.79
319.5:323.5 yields 8.91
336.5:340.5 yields 4.9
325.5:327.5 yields 7.2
